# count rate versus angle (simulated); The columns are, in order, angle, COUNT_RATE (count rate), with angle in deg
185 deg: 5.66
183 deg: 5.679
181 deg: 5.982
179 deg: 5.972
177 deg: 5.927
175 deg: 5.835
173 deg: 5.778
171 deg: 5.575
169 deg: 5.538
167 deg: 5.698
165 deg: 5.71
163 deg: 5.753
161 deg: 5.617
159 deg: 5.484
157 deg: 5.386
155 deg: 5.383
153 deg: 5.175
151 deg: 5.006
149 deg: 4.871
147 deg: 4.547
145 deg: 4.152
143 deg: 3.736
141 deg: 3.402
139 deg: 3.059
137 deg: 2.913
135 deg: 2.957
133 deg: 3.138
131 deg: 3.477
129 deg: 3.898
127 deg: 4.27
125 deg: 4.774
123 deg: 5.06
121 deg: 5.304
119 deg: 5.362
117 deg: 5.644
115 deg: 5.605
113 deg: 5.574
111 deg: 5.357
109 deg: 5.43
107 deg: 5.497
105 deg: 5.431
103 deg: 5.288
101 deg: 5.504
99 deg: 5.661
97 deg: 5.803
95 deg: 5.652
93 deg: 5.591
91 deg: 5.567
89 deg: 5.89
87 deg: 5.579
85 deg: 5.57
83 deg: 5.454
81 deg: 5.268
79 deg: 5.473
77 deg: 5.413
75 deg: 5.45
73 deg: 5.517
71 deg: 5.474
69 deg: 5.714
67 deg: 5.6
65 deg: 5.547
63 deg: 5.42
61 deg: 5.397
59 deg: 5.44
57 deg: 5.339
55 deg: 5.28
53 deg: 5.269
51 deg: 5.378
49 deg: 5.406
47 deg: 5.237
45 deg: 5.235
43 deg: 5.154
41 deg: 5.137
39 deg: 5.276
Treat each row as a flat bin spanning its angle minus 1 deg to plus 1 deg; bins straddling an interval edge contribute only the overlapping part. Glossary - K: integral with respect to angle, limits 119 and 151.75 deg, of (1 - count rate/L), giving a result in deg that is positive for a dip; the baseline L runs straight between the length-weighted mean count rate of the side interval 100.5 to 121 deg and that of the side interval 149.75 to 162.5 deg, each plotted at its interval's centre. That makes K 8.1 deg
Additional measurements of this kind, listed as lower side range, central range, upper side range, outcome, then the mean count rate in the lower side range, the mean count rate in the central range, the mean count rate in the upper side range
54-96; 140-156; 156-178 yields 3.1 deg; 5.51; 4.53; 5.66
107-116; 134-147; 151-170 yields 4.8 deg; 5.49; 3.46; 5.5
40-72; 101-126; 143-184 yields 0.1 deg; 5.38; 5.37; 5.41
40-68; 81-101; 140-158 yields -2.2 deg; 5.35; 5.62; 4.63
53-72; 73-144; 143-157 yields 2.6 deg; 5.46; 4.95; 4.81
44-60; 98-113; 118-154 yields -2.8 deg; 5.32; 5.46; 4.17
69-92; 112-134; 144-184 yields 3.0 deg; 5.52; 4.74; 5.45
